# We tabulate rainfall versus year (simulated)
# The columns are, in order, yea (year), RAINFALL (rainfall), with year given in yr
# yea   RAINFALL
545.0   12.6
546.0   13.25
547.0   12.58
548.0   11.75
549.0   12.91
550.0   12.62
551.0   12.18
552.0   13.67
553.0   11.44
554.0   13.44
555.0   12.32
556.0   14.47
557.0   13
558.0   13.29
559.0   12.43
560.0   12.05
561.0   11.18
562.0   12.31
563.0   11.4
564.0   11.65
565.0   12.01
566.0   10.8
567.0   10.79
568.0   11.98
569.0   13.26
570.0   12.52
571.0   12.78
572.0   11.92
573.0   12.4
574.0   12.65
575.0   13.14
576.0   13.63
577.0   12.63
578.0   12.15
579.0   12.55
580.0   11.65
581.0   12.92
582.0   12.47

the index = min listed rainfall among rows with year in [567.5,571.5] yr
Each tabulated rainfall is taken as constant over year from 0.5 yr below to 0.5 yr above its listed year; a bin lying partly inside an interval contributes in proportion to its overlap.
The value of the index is 11.98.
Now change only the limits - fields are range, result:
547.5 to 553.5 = 11.44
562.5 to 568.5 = 10.79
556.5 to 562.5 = 11.18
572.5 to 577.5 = 12.4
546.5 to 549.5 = 11.75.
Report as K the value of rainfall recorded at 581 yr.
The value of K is 12.92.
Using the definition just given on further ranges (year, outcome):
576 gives 13.63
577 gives 12.63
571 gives 12.78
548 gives 11.75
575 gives 13.14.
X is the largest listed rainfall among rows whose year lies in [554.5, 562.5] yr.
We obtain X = 14.47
